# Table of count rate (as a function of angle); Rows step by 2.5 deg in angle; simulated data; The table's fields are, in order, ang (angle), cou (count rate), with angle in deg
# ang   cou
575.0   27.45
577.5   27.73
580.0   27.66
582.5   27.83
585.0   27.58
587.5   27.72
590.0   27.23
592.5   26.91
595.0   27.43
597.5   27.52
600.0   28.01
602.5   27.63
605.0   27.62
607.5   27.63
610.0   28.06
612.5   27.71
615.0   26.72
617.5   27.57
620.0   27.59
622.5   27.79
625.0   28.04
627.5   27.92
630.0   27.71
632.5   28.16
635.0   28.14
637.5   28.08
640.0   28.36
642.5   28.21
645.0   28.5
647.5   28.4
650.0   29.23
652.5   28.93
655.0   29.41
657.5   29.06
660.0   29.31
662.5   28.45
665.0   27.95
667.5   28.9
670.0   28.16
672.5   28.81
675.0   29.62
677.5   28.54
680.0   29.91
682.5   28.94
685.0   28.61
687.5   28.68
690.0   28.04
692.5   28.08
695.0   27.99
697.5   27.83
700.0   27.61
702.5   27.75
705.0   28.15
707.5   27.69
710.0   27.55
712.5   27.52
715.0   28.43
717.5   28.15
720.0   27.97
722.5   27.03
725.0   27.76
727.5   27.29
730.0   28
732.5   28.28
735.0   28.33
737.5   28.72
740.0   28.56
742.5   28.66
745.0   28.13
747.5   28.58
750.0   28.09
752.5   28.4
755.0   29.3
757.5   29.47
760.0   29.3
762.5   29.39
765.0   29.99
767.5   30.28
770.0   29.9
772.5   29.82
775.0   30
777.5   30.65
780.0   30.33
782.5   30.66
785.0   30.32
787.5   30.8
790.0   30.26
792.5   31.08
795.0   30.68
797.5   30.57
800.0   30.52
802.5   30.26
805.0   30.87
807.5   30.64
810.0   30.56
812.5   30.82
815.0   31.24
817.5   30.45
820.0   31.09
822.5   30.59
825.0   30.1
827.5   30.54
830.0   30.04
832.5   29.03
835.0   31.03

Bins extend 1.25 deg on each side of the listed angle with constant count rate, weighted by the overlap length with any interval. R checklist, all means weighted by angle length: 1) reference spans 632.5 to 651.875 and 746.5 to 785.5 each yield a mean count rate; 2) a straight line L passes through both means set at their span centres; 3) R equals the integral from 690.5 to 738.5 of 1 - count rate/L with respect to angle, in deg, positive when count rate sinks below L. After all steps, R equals 2.0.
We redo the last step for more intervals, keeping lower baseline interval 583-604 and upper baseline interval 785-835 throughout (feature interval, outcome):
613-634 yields 0.2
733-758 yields 0.9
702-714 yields 0.6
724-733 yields 0.5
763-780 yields 0.0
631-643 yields 0.0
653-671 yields -0.2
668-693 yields 0.0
